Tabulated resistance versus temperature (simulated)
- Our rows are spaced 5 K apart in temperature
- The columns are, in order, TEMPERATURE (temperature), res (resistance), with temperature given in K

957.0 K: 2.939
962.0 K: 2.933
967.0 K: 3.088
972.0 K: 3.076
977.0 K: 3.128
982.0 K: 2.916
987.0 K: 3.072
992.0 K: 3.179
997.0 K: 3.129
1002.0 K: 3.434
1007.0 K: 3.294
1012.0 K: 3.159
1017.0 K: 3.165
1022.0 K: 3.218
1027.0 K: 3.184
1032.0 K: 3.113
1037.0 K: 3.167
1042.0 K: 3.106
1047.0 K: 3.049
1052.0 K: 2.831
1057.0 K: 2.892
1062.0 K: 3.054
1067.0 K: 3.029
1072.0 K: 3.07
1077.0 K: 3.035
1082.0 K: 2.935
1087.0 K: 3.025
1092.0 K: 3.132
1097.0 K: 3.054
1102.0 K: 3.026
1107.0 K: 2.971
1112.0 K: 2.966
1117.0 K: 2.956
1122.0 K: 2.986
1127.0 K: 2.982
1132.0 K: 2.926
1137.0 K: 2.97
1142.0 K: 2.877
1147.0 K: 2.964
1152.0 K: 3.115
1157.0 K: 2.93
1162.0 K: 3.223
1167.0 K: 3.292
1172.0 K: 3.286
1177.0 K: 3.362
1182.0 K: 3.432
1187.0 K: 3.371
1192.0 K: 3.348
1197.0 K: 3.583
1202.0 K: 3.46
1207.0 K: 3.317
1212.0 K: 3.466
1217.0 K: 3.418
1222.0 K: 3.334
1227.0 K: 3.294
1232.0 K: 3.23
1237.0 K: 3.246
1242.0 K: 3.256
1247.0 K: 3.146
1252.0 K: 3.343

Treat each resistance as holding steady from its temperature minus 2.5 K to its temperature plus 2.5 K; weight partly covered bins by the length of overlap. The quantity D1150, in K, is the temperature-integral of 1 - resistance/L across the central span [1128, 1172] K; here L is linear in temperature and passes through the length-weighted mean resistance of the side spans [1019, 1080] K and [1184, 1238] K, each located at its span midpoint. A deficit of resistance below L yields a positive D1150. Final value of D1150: 2.8 K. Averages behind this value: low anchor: 3.06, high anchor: 3.37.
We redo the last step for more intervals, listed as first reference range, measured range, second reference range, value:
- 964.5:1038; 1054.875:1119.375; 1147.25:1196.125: 3.9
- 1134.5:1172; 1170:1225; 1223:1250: -4.1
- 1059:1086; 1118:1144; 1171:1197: 2.1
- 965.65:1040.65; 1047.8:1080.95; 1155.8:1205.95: 2.4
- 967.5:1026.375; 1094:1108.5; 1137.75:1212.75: 0.9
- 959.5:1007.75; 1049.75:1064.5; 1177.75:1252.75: 1.2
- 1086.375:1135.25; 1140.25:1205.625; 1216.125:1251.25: -2.4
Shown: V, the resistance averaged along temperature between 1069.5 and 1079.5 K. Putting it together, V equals 3.05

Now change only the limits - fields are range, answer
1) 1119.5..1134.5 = 2.96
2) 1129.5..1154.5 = 2.97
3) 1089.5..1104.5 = 3.07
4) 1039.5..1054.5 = 3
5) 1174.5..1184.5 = 3.4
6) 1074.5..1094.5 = 3.03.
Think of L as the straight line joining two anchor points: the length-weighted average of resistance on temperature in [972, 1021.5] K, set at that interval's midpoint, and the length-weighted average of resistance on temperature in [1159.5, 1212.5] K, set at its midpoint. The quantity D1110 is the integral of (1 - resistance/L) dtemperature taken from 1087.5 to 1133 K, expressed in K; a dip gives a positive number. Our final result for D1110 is 3.94 K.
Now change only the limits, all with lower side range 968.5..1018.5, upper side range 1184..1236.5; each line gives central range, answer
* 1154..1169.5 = 0.84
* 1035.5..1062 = 1.68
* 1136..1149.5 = 1.53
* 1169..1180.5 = 0.03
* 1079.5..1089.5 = 0.82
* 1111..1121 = 0.96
